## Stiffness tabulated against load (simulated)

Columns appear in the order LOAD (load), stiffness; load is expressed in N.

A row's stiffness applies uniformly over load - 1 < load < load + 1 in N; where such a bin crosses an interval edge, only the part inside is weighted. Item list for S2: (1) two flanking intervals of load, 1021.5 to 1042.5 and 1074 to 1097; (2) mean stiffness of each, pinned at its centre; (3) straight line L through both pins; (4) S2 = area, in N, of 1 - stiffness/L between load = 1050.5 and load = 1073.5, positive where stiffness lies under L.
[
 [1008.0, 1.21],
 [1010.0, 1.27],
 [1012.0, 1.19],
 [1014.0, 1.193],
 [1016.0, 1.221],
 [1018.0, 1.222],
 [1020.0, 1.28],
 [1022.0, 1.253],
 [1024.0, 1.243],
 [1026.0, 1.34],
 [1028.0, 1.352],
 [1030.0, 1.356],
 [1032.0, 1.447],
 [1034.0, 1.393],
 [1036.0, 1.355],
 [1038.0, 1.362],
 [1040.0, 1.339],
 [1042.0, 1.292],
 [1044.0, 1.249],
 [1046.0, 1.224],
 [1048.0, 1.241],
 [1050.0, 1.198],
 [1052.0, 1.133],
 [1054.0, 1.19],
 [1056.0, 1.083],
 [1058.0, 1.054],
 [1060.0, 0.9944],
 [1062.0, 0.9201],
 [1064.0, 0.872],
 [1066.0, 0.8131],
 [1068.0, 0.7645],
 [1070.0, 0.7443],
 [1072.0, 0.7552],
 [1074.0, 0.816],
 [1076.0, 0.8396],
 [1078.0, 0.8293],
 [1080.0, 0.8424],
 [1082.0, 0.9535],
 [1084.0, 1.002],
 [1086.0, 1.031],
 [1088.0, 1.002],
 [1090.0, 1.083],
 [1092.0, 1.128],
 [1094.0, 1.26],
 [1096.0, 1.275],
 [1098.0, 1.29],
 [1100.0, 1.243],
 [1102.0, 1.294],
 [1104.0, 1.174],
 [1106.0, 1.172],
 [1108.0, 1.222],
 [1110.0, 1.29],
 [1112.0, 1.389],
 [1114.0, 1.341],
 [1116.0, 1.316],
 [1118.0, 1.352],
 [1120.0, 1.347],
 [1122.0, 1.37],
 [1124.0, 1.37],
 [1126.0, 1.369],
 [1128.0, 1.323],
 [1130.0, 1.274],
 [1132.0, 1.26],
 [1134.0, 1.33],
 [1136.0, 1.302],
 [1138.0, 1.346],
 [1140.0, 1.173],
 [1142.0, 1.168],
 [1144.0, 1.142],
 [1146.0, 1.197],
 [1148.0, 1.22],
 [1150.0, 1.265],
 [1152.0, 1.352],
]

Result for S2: 4.38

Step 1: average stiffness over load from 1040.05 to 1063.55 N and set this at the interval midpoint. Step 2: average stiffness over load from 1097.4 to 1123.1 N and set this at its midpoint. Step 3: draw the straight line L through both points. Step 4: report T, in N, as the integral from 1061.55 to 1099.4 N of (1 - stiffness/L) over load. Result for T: 8.0 N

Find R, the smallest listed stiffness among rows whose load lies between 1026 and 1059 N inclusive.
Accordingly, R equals 1.054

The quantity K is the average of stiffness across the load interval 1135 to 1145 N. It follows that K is 1.23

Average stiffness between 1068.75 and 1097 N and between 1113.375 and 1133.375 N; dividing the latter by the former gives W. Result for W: 1.4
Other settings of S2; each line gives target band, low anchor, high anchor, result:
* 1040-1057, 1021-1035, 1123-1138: 1.6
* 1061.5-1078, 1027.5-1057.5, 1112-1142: 6.1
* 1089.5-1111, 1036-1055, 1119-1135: 1.3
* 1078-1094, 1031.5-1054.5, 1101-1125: 3.5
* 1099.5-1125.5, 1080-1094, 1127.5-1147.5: -3.6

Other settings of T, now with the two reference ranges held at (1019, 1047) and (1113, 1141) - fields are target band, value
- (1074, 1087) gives 4.05 N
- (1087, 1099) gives 1.33 N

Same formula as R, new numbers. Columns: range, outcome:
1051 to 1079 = 0.7443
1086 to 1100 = 1.002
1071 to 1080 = 0.7552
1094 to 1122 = 1.172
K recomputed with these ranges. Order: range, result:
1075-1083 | 0.866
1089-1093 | 1.11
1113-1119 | 1.34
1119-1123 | 1.36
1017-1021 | 1.25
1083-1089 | 1.01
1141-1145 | 1.15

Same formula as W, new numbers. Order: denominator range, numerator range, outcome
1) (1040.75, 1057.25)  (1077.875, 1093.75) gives 0.84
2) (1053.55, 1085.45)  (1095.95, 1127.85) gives 1.44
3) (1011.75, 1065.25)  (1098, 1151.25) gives 1.05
